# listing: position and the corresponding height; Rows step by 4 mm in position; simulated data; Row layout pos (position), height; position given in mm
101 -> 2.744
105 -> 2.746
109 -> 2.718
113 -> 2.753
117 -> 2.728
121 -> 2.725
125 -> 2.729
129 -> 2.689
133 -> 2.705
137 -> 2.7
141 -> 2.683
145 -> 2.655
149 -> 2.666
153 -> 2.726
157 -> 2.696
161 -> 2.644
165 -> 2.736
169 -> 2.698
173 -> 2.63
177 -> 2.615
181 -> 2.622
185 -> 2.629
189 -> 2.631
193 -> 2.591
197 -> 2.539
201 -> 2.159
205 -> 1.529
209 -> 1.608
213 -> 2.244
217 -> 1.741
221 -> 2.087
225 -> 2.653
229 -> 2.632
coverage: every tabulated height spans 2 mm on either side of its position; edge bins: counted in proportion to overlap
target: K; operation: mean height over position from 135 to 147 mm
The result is 2.68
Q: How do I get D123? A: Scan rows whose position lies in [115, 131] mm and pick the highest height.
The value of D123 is 2.729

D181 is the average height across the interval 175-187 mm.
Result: 2.62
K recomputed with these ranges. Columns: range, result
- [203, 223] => 1.84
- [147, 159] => 2.7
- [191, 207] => 2.2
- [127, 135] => 2.7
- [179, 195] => 2.62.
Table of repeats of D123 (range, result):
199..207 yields 2.159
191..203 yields 2.591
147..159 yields 2.726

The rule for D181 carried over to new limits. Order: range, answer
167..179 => 2.65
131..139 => 2.7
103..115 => 2.74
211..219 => 1.99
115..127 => 2.73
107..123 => 2.73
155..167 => 2.69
